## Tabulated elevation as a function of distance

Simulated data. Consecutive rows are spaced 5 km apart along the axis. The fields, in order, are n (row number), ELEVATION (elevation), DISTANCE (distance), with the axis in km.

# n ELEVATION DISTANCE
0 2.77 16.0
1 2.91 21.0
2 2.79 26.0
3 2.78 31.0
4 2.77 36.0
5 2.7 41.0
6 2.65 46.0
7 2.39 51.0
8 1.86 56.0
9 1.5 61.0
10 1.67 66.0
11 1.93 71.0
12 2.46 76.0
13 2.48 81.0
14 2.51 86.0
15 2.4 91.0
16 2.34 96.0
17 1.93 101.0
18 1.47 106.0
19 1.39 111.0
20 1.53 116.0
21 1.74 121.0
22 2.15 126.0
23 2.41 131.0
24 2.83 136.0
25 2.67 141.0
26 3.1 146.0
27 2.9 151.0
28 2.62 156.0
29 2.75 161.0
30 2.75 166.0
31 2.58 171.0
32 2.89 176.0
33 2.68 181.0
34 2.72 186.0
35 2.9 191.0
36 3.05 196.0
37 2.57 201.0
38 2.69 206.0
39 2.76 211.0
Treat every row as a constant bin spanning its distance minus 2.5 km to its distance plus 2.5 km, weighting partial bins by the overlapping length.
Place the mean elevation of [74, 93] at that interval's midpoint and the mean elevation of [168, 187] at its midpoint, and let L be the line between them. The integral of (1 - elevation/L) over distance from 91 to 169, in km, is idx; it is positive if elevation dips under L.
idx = 8.7 km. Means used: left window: 2.46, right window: 2.72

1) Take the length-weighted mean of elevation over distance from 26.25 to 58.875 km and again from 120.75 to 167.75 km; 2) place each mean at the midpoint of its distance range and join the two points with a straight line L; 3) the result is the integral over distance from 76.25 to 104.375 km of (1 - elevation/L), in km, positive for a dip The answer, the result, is 2.9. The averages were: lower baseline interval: 2.53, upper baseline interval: 2.63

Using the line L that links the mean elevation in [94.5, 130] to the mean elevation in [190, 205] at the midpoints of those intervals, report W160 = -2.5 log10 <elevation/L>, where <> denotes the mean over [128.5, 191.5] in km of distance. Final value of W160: -0.17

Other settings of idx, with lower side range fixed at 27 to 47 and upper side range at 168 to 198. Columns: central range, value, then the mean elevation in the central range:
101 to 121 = 8.8 km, 1.56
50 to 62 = 3.6 km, 1.91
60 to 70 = 4.0 km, 1.65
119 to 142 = 3.5 km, 2.35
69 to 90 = 3.0 km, 2.36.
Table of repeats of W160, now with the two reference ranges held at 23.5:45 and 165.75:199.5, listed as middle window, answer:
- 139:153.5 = -0.04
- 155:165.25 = 0.03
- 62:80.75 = 0.33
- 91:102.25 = 0.24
